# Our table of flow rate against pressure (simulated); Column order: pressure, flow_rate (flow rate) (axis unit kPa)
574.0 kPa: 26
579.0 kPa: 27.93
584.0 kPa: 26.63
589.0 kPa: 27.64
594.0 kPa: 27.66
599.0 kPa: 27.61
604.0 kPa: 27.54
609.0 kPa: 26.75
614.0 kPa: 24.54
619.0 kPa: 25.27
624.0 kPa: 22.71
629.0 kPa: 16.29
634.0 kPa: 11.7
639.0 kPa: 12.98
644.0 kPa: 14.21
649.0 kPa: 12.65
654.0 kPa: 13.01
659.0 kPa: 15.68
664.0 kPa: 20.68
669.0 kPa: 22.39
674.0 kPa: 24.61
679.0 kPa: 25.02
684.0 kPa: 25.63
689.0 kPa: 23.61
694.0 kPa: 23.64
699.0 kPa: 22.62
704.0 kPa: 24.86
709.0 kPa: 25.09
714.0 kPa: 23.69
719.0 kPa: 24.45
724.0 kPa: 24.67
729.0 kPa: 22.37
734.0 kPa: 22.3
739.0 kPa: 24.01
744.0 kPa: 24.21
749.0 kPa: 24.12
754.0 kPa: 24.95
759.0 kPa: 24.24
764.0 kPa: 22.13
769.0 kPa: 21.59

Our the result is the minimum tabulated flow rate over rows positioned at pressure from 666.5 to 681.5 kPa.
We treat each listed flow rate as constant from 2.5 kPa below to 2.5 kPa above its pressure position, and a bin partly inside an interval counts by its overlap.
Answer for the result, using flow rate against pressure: 22.39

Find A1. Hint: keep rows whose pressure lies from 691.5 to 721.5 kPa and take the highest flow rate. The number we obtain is 25.09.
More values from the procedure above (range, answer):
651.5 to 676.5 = 24.61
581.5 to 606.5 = 27.66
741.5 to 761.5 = 24.95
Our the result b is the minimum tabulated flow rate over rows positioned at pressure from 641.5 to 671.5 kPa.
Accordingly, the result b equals 12.65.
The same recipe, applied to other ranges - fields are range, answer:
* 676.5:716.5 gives 22.62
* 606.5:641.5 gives 11.7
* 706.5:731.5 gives 22.37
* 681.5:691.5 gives 23.61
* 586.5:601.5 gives 27.61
